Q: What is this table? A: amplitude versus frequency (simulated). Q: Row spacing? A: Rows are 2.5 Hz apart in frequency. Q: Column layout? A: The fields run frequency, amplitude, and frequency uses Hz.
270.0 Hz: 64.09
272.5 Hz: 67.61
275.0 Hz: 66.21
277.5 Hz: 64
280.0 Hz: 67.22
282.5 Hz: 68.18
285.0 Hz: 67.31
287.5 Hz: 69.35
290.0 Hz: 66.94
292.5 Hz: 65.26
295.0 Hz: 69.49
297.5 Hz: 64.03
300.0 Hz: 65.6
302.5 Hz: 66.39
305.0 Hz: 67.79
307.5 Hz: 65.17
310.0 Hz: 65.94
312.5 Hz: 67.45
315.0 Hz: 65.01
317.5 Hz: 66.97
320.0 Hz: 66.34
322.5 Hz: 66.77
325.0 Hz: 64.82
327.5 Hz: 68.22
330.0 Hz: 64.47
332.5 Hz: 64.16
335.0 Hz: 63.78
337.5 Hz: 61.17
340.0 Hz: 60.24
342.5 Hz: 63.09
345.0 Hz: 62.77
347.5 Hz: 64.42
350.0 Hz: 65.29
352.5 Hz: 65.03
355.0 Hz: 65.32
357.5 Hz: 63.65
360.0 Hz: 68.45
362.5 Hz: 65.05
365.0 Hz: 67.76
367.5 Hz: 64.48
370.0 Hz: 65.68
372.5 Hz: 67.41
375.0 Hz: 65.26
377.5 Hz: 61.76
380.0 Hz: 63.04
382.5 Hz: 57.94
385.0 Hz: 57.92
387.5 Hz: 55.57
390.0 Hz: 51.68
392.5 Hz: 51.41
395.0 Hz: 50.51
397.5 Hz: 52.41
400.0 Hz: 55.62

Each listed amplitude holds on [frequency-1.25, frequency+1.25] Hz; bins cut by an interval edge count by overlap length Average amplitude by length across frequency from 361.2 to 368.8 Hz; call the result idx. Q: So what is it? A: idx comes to 65.8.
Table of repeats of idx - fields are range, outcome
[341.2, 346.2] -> 62.9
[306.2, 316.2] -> 65.9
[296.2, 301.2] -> 64.9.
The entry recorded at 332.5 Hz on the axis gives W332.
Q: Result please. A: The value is 64.16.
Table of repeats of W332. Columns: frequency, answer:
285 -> 67.31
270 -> 64.09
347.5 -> 64.42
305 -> 67.79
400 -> 55.62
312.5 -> 67.45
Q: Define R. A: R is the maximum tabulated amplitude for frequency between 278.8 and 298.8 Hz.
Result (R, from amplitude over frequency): 69.49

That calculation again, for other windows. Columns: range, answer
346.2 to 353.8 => 65.29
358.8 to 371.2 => 68.45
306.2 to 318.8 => 67.45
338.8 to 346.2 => 63.09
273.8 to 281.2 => 67.22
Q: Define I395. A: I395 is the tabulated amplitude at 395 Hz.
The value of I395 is 50.51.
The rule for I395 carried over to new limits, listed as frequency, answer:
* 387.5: 55.57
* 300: 65.6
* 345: 62.77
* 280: 67.22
